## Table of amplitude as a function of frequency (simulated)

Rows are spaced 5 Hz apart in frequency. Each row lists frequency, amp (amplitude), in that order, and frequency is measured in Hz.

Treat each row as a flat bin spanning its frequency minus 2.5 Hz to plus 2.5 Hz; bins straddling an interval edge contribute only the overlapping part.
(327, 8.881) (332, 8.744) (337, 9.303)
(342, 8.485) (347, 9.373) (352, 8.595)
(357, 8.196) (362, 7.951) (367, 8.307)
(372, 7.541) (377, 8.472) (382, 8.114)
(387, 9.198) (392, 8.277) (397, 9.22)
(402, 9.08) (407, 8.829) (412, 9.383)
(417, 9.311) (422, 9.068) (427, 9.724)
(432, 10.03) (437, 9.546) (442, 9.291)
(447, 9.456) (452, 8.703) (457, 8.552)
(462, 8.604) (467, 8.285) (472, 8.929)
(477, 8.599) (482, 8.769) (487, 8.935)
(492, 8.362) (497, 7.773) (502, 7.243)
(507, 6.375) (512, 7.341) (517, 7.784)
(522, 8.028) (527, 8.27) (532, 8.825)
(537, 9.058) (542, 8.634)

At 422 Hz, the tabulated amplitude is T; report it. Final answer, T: 9.068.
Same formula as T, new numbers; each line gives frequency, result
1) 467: 8.285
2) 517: 7.784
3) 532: 8.825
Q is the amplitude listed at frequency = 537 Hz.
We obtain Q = 9.058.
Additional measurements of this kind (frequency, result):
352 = 8.595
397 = 9.22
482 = 8.769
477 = 8.599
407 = 8.829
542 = 8.634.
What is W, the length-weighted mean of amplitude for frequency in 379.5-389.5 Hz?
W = 8.66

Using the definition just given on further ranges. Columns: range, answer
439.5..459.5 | 9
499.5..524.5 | 7.35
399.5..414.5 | 9.1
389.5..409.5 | 8.85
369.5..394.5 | 8.32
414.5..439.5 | 9.54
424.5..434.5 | 9.88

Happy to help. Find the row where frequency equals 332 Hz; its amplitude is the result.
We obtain 8.744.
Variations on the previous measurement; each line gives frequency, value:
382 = 8.114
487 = 8.935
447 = 9.456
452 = 8.703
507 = 6.375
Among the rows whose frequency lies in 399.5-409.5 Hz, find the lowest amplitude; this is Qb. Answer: 8.829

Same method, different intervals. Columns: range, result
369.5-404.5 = 7.541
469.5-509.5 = 6.375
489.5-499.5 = 7.773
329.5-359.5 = 8.196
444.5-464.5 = 8.552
